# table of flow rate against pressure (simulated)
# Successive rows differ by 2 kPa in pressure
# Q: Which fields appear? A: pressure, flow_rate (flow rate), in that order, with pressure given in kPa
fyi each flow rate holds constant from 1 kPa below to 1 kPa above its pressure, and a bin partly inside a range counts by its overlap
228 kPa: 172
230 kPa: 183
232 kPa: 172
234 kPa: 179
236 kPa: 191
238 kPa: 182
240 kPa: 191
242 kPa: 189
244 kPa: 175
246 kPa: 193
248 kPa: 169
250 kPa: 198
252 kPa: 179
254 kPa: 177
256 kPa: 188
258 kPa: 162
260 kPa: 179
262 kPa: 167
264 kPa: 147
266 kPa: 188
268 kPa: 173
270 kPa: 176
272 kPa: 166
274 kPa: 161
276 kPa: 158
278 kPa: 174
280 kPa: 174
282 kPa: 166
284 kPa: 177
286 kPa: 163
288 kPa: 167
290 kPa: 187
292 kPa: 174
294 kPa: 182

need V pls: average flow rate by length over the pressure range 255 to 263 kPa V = 174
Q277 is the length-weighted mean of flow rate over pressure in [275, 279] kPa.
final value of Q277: 166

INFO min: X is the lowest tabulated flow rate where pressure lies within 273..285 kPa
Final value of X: 158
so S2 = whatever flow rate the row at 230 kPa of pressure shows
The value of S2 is 183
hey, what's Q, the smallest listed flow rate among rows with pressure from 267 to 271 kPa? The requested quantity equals 173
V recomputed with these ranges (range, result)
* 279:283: 170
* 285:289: 165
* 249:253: 188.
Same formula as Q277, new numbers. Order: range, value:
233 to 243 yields 186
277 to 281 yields 174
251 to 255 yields 178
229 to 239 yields 181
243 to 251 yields 184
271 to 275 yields 164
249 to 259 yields 181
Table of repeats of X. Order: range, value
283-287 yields 163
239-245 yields 175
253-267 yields 147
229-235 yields 172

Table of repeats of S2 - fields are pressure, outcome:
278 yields 174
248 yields 169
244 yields 175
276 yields 158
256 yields 188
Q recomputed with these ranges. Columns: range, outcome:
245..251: 169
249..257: 177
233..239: 179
